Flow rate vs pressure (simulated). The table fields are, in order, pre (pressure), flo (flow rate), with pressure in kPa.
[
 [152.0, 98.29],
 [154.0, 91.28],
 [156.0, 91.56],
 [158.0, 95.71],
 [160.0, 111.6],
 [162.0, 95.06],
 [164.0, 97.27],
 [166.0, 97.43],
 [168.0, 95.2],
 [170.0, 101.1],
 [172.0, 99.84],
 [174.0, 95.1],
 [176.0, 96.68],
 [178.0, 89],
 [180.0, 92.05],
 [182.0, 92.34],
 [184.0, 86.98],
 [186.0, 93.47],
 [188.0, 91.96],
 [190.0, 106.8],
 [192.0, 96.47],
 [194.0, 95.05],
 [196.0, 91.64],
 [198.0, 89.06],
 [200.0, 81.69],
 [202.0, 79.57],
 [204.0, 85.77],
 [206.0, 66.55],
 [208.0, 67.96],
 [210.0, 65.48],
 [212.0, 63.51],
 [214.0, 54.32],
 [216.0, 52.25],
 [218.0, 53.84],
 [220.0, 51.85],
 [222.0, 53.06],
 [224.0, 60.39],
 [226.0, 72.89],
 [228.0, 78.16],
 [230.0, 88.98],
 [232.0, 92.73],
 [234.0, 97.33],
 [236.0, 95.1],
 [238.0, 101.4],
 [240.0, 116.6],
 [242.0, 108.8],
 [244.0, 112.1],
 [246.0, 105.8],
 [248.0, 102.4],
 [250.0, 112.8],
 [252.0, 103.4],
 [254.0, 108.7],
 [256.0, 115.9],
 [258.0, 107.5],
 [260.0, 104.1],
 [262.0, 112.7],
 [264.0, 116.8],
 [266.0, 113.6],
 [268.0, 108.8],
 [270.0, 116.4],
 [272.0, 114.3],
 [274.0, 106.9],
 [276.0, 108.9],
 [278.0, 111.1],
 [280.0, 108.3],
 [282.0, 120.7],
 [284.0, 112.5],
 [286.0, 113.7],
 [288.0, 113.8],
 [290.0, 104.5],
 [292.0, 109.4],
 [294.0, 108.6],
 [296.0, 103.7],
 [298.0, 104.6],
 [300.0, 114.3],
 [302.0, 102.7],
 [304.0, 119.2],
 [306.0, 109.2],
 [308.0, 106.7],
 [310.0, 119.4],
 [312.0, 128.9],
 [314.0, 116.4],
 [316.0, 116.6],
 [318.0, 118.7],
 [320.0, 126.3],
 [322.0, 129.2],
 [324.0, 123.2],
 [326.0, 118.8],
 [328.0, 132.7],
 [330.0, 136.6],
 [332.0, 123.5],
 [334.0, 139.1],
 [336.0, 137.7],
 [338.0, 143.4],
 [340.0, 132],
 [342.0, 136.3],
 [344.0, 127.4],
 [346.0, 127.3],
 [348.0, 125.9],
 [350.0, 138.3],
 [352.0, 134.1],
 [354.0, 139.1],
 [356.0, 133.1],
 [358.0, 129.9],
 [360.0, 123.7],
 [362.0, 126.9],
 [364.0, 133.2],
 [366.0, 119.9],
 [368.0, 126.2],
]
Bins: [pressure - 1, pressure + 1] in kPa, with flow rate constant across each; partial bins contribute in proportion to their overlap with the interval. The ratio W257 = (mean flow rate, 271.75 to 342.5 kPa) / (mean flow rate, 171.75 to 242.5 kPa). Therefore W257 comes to 1.43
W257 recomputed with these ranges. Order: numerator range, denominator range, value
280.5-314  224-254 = 1.14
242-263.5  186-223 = 1.44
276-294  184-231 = 1.47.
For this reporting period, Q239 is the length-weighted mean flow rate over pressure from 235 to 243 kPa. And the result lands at 105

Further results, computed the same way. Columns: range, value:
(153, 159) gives 92.8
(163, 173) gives 98.2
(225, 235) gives 86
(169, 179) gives 96.3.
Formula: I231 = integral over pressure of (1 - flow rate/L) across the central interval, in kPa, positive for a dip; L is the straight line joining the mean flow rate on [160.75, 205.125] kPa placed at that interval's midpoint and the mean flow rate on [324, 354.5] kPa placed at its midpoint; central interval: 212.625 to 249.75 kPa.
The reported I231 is 7.82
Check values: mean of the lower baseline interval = 93.2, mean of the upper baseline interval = 132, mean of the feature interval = 83.6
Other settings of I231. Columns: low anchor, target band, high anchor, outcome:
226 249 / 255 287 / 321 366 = -0.9 kPa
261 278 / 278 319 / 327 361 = 2.6 kPa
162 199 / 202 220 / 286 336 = 6.5 kPa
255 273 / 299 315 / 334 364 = 1.0 kPa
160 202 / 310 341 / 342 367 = -0.9 kPa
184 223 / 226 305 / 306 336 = -4.9 kPa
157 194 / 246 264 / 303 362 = 0.5 kPa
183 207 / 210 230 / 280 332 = 7.0 kPa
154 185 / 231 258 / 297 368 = 0.9 kPa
